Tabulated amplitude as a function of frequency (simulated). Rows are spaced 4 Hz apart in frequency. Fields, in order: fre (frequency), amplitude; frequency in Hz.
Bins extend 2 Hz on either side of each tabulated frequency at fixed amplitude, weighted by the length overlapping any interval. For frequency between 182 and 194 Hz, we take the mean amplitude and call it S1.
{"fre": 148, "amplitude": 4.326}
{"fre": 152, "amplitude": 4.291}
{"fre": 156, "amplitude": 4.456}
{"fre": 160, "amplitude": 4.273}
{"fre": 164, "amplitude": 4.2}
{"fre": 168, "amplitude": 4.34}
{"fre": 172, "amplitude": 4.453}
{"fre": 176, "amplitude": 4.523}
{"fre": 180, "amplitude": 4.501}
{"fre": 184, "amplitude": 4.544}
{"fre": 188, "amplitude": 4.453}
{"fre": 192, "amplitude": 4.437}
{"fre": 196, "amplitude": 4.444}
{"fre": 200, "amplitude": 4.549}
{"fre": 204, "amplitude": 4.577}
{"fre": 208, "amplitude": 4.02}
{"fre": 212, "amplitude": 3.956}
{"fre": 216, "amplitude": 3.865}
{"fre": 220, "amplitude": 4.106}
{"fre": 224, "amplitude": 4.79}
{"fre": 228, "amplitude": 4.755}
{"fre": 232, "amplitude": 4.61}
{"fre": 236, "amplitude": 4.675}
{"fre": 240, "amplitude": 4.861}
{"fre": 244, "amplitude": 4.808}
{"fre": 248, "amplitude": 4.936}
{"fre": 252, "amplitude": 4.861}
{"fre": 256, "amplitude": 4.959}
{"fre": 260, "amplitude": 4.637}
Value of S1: 4.48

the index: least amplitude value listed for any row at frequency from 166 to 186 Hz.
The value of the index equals 4.34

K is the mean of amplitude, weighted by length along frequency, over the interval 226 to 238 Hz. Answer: 4.68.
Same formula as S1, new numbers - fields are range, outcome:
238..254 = 4.87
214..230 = 4.38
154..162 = 4.36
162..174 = 4.33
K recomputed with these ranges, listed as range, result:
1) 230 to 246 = 4.74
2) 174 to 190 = 4.51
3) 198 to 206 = 4.56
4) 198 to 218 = 4.19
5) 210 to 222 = 3.98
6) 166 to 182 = 4.45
